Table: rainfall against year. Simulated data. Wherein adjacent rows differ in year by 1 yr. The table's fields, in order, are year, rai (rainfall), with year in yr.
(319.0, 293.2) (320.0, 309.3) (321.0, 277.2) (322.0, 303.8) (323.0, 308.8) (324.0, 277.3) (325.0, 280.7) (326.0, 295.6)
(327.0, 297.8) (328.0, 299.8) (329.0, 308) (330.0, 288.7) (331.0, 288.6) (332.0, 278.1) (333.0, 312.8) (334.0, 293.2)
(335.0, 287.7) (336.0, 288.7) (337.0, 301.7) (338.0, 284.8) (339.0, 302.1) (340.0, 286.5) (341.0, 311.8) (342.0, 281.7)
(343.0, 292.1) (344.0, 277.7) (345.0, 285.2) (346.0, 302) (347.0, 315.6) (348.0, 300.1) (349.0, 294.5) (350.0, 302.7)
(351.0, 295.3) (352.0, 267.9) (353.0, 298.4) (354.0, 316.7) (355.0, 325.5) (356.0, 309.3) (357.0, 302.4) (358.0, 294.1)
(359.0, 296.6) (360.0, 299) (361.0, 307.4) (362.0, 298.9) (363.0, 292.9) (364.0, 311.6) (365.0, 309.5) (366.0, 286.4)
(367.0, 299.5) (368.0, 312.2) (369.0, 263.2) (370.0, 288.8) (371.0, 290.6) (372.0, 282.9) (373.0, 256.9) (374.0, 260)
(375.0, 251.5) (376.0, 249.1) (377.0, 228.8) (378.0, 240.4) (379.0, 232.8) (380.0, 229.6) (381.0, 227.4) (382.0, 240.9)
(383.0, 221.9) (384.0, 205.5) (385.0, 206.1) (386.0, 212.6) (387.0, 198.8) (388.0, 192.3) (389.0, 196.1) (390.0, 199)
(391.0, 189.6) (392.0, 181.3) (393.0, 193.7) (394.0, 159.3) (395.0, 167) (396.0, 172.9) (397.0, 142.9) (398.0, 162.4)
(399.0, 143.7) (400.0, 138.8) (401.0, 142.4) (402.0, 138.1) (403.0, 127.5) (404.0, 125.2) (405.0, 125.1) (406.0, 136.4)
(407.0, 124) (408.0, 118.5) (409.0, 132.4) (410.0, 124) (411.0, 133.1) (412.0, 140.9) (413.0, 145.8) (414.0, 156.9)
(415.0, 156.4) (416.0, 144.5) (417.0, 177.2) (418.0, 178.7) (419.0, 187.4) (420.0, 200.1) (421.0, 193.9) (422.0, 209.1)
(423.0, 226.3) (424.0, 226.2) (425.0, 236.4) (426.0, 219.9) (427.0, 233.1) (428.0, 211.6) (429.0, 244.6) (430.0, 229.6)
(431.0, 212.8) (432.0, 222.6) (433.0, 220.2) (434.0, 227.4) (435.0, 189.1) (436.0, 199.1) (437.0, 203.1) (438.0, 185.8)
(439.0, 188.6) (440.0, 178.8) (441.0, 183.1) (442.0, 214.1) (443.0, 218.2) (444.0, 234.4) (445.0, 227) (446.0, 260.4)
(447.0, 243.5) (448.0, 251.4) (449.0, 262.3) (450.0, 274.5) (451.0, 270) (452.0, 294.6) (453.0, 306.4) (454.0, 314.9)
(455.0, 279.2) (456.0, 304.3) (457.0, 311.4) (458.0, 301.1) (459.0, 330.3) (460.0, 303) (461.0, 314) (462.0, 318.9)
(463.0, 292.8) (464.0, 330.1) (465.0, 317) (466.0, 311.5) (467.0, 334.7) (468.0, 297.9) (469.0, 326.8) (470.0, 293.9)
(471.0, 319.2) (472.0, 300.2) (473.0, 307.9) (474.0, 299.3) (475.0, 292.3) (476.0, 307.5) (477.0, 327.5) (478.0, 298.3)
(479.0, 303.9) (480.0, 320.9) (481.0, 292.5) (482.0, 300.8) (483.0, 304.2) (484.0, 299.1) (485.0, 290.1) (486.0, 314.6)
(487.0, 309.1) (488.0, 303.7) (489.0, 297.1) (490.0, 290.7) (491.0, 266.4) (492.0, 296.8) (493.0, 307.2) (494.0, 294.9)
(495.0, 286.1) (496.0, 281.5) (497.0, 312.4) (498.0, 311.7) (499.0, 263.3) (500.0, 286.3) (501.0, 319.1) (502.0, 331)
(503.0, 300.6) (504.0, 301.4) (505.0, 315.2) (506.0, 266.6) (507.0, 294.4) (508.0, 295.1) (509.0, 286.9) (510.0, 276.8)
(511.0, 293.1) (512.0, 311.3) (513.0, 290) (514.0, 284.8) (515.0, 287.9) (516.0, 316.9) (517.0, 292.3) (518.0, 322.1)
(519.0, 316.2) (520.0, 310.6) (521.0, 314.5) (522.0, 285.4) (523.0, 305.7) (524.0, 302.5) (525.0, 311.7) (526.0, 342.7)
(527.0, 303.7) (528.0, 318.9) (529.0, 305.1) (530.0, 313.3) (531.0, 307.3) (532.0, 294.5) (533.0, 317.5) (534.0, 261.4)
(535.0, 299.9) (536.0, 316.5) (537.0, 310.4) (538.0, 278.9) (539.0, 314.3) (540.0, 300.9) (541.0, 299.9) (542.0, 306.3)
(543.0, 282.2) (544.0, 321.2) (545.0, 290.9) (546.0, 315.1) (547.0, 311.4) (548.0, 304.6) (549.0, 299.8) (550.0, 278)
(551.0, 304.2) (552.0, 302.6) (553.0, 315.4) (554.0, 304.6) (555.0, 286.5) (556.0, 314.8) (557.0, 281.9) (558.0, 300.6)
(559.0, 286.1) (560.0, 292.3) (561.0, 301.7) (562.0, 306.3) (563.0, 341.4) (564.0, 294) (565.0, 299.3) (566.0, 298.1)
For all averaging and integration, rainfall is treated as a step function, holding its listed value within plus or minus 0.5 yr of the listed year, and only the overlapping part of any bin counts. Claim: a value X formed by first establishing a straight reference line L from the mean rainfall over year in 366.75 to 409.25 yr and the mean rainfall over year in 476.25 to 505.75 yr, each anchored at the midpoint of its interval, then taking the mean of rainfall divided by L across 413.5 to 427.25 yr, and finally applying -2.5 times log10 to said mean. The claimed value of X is 0.19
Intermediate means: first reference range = 200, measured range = 195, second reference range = 301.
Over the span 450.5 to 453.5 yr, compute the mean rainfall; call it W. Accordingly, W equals 290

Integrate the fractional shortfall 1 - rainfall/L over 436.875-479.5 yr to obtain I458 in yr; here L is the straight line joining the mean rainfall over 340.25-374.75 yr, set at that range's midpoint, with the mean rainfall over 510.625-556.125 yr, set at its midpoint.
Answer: 2.7 yr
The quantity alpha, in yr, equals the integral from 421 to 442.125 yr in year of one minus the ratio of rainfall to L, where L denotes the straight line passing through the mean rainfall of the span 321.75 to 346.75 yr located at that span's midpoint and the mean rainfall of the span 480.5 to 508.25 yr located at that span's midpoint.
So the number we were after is 6.0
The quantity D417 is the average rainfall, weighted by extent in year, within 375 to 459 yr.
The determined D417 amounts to 204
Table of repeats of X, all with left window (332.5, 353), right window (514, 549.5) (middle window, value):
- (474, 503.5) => 0.01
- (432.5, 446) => 0.40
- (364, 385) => 0.15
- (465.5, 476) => -0.02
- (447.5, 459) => 0.04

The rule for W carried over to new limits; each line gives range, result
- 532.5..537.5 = 301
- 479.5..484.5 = 304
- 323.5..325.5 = 279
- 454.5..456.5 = 292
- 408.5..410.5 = 128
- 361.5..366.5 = 300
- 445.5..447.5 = 252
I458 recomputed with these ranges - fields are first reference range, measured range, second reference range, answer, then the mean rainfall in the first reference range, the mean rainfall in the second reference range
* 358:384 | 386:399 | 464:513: 4.5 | 270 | 301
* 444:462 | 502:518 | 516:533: 0.4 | 285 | 310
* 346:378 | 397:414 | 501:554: 9.1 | 290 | 303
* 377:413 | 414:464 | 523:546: -5.0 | 172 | 305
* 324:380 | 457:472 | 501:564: -0.8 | 289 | 302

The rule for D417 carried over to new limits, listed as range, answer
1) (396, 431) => 169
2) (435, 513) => 286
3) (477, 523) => 299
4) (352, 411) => 223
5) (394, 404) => 148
